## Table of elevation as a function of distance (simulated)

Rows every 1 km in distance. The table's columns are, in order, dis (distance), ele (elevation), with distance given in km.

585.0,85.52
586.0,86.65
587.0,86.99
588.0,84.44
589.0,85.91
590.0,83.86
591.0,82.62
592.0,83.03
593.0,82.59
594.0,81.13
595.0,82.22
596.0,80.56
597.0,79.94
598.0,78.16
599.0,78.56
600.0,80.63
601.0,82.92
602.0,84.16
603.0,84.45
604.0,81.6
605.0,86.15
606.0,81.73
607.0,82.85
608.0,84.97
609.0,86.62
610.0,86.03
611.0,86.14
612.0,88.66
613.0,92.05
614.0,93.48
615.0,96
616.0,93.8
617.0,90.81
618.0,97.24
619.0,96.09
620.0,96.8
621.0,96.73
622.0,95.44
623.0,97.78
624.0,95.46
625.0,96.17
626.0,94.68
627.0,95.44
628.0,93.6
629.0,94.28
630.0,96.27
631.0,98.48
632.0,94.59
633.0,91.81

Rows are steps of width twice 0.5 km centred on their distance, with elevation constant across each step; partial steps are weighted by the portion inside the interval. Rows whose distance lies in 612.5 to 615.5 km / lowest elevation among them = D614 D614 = 92.05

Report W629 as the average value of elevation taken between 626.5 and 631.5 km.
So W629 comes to 95.6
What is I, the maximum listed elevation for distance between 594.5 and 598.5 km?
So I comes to 82.22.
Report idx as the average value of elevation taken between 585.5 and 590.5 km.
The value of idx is 85.6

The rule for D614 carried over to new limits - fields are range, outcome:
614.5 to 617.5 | 90.81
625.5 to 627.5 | 94.68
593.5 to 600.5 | 78.16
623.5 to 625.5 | 95.46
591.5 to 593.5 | 82.59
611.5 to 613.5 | 88.66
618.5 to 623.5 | 95.44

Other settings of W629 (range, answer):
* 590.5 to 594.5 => 82.3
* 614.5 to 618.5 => 94.5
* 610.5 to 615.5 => 91.3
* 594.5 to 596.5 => 81.4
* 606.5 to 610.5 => 85.1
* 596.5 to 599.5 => 78.9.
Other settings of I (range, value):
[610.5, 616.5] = 96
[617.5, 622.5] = 97.24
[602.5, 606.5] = 86.15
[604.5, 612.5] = 88.66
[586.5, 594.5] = 86.99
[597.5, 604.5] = 84.45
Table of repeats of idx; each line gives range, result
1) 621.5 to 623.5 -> 96.6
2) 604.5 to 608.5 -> 83.9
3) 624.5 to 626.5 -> 95.4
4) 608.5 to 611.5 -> 86.3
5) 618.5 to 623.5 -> 96.6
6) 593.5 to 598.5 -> 80.4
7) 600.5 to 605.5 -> 83.9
